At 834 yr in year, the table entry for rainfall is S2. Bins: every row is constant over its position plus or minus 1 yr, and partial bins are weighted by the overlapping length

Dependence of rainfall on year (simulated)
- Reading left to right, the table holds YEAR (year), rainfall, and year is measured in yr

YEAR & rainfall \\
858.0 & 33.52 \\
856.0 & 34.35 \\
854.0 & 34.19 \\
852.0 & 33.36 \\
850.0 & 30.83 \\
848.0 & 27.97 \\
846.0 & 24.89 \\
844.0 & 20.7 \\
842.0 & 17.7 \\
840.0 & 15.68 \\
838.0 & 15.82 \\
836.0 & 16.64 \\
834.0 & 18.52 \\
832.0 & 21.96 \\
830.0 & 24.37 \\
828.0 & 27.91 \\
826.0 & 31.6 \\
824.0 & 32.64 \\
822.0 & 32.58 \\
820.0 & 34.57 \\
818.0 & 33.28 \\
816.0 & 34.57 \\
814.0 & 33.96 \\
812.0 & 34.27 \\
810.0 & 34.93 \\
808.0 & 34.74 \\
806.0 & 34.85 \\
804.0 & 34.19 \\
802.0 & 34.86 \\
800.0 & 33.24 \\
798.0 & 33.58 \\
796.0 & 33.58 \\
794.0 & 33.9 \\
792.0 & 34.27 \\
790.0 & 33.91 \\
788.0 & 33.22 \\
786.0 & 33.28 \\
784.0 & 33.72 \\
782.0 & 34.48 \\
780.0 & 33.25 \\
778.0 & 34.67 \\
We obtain 18.52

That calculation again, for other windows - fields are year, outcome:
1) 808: 34.74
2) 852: 33.36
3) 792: 34.27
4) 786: 33.28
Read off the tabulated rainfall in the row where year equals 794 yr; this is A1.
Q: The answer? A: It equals 33.9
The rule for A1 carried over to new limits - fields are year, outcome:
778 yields 34.67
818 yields 33.28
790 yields 33.91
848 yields 27.97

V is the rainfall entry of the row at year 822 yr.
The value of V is 32.58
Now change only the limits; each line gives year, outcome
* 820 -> 34.57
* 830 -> 24.37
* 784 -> 33.72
